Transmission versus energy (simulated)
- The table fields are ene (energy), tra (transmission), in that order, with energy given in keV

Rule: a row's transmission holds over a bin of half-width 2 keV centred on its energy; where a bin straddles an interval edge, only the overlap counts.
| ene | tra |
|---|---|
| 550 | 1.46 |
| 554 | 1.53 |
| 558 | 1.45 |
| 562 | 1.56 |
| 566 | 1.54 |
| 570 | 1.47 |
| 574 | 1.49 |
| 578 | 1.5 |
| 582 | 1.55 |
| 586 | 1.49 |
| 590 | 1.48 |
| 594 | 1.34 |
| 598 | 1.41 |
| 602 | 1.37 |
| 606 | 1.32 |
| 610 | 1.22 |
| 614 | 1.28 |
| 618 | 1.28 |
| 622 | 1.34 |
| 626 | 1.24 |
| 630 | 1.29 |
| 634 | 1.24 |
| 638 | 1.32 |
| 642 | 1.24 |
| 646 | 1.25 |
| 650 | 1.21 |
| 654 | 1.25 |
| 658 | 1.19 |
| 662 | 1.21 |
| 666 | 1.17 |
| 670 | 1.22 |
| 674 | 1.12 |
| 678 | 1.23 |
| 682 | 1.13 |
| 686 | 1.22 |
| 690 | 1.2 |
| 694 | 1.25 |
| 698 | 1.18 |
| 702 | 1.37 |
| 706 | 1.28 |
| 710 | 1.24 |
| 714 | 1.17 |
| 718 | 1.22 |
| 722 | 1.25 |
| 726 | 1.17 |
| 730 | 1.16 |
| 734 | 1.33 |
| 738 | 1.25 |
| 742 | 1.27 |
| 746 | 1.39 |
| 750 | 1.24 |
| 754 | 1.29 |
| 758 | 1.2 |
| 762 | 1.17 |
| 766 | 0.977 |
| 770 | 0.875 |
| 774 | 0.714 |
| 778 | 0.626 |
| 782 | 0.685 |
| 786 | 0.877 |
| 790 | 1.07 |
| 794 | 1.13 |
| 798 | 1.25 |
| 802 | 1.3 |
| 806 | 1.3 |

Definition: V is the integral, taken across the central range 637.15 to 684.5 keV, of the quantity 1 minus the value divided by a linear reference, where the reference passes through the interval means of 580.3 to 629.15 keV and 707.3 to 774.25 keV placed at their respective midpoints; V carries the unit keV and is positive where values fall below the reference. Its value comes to 2.84 keV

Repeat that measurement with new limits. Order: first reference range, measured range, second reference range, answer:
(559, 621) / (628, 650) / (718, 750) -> 1.63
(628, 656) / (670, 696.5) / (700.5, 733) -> 1.07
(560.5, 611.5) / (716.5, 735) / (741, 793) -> -1.64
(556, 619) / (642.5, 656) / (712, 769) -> 1.03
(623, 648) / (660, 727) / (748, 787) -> -4.81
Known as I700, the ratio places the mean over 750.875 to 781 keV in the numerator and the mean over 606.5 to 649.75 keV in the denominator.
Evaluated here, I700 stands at 0.77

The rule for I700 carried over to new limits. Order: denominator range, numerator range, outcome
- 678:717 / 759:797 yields 0.75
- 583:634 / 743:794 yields 0.76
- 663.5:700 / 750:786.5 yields 0.80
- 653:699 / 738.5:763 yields 1.06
